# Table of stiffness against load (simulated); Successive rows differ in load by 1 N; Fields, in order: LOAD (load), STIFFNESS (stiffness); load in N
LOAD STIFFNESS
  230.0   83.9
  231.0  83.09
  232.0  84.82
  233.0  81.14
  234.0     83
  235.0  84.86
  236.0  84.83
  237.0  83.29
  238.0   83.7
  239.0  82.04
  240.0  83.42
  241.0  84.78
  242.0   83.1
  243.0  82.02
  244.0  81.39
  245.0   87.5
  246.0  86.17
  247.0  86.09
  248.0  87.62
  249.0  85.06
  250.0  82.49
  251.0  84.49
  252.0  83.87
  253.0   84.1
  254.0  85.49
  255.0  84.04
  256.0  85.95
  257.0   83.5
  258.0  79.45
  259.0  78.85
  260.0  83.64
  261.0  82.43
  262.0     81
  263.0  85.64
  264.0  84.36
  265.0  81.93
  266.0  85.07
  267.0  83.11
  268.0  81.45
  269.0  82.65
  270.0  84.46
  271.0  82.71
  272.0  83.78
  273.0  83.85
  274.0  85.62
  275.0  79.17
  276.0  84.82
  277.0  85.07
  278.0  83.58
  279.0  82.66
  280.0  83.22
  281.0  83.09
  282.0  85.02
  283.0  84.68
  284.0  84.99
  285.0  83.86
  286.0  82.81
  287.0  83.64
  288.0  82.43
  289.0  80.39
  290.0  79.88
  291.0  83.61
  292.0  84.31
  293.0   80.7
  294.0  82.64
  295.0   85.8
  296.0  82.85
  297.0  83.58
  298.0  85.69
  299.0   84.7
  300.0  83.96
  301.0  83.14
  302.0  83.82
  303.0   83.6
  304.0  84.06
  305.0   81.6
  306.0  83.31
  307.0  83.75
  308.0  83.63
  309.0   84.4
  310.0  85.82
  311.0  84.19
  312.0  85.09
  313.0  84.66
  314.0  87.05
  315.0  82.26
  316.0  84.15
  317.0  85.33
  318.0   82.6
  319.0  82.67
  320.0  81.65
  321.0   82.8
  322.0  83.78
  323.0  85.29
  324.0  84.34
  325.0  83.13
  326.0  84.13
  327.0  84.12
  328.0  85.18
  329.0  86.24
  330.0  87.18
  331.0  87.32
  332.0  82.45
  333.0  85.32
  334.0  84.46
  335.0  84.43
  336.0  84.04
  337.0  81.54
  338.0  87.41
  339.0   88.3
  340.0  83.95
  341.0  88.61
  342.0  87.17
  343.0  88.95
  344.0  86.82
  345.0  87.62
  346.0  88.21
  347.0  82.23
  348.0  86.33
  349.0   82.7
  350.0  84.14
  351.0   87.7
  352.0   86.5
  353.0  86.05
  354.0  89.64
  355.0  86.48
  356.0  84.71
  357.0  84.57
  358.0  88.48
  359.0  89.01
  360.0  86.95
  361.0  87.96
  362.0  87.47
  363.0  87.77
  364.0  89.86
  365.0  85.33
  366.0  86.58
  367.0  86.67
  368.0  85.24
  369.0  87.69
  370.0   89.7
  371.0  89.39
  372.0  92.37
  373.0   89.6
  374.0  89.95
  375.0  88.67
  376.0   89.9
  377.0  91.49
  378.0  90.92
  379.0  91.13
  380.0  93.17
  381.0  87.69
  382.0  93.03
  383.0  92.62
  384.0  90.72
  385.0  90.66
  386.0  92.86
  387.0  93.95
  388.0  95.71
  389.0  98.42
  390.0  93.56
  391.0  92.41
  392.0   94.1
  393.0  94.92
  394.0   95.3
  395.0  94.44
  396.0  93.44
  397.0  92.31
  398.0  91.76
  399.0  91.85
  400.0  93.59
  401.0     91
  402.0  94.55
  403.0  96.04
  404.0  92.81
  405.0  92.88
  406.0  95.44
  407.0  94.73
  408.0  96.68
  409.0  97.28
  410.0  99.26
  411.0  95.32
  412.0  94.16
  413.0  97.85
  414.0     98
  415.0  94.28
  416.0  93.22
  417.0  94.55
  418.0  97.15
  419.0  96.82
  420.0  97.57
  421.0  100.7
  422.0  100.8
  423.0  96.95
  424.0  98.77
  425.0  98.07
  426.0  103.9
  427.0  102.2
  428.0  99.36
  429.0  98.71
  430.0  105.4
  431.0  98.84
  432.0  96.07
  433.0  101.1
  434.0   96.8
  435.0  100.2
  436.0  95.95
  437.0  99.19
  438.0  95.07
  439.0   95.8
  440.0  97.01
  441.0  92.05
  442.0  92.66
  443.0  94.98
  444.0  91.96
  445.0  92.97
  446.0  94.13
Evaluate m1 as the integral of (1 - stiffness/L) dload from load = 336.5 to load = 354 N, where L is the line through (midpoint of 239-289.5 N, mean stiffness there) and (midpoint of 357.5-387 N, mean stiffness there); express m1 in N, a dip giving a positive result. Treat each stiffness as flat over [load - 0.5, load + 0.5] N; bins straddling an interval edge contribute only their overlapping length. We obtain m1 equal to 0.4 N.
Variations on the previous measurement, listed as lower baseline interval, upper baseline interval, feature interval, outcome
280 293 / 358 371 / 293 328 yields 0.25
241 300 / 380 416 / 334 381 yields 1.71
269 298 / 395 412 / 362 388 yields 0.50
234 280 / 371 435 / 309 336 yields 1.31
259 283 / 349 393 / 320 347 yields 0.57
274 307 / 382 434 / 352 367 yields 0.59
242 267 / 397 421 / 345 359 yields 0.74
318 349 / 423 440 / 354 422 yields 0.46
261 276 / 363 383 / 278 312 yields 0.51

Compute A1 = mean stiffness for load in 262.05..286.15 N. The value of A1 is 83.6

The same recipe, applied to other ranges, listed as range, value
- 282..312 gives 83.6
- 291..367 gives 85.1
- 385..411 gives 94.3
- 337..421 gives 90.9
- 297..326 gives 83.9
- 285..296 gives 82.7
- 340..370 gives 86.8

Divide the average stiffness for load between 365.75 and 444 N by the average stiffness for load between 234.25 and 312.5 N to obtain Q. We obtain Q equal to 1.1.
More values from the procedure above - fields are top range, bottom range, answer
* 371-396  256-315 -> 1.11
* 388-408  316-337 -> 1.12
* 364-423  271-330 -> 1.11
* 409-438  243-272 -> 1.17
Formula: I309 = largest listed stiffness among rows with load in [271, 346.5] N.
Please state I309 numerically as 88.95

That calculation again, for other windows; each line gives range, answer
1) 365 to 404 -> 98.42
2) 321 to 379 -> 92.37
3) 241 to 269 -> 87.62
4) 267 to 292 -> 85.62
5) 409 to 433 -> 105.4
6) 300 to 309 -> 84.4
